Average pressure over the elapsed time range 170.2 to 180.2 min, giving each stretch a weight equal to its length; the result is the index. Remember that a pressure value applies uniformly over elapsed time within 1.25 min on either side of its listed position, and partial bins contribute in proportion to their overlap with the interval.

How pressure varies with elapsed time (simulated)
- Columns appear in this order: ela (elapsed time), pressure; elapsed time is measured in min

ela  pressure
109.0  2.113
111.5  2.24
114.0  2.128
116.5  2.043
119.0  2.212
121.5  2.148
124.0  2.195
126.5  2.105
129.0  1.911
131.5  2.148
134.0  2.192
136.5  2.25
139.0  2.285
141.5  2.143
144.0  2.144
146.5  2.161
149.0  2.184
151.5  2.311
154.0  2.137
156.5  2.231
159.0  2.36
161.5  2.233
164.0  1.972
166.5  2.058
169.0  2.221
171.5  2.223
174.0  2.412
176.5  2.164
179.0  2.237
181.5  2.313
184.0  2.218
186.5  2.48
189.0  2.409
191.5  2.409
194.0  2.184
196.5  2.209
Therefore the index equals 2.26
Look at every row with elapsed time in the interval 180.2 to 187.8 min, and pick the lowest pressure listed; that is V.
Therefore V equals 2.218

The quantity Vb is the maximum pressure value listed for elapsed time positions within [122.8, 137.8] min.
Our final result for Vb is 2.25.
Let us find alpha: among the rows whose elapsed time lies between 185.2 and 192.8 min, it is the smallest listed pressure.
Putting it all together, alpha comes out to 2.409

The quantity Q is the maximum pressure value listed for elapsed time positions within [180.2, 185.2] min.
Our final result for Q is 2.313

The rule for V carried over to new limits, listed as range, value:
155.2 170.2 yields 1.972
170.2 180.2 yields 2.164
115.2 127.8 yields 2.043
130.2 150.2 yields 2.143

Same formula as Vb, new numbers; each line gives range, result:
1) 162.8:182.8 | 2.412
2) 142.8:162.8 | 2.36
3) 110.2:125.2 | 2.24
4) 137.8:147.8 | 2.285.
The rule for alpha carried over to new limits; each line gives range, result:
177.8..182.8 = 2.237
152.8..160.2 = 2.137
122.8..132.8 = 1.911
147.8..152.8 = 2.184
